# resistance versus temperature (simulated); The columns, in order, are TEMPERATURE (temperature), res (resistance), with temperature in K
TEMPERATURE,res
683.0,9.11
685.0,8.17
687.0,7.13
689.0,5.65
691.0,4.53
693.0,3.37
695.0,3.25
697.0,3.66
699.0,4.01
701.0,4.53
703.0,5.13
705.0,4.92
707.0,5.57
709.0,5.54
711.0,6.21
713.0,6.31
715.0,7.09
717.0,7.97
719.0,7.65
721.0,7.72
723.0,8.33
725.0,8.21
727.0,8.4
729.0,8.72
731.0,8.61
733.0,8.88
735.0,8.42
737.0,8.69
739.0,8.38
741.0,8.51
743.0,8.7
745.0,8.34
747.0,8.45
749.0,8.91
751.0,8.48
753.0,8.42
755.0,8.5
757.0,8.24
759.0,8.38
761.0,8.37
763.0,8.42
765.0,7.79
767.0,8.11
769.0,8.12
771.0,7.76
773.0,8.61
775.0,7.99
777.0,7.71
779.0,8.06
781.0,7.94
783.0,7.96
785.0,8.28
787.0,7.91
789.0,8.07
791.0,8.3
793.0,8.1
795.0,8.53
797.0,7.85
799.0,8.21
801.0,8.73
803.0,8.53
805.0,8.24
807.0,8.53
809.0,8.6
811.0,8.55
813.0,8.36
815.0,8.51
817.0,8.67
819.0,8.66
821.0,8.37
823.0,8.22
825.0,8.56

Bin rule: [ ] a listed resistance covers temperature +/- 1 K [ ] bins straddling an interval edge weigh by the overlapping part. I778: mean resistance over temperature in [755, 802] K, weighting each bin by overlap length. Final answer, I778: 8.16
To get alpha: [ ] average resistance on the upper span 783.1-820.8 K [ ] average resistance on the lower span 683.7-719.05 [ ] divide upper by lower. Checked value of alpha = 1.5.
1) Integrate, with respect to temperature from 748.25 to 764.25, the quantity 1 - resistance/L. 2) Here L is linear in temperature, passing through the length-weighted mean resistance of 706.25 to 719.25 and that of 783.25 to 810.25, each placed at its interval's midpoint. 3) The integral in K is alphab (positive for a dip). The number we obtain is -2.1 K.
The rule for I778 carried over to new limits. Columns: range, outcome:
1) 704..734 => 7.34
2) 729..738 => 8.66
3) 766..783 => 8.03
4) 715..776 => 8.32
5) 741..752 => 8.57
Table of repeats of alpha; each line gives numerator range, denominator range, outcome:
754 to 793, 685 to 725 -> 1.39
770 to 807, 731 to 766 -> 0.96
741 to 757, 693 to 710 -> 1.89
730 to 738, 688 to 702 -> 2.09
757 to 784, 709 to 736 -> 1.04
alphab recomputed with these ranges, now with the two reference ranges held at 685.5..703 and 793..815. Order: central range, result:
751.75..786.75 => -4.7 K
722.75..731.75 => -4.2 K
